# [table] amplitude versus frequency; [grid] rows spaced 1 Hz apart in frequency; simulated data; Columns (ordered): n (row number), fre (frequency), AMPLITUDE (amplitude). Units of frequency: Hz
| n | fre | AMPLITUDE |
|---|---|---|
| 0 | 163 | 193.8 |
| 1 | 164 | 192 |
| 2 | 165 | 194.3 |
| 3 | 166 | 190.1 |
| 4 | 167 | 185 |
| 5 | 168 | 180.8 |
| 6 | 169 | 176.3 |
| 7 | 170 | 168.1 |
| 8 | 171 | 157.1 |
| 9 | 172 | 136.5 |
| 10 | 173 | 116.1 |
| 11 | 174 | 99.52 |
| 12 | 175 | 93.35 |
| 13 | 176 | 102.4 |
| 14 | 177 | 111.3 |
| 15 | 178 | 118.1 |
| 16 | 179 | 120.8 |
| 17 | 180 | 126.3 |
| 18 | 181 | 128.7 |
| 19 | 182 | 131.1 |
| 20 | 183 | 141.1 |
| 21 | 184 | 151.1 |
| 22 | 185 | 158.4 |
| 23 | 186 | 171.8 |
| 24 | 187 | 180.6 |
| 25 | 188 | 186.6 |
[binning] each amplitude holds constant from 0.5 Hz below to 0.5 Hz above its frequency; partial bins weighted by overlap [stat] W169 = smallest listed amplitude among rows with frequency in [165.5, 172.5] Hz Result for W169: 136.5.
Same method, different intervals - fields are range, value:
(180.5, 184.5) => 128.7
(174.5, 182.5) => 93.35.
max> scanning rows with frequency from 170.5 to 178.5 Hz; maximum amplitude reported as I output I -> 157.1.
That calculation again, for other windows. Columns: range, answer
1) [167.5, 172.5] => 180.8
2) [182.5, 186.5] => 171.8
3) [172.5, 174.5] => 116.1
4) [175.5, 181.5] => 128.7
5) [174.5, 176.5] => 102.4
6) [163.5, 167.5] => 194.3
